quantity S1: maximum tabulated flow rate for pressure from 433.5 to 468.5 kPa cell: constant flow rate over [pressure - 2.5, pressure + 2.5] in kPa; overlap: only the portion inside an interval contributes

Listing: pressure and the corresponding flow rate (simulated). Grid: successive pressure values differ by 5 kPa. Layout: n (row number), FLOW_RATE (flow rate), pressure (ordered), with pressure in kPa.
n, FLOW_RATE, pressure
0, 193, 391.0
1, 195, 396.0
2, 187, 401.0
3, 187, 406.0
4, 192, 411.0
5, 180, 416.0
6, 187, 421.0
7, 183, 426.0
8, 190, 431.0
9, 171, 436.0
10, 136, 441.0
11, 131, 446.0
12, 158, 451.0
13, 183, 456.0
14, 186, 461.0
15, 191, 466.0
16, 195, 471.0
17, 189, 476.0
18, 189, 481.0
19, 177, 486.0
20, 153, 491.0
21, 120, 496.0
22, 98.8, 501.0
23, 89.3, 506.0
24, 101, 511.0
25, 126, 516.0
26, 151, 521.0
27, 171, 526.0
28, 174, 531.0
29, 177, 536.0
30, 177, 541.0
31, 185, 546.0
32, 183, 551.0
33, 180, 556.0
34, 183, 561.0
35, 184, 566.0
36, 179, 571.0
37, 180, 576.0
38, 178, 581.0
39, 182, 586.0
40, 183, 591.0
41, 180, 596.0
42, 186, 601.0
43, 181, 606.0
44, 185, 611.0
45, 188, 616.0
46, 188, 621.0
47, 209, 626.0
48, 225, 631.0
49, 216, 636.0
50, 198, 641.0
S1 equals 191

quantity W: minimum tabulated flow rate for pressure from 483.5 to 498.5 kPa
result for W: 120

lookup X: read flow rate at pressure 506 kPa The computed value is 89.3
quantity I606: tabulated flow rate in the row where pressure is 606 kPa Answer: 181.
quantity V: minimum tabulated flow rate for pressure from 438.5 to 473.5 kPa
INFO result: 131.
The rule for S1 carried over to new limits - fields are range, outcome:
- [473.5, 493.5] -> 189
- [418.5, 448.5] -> 190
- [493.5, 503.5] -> 120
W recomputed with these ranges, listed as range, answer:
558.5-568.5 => 183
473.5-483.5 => 189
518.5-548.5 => 151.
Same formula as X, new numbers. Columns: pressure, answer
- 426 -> 183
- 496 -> 120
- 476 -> 189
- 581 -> 178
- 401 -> 187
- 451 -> 158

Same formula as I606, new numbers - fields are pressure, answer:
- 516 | 126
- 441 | 136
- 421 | 187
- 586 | 182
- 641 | 198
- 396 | 195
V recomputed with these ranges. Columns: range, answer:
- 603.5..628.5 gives 181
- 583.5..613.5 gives 180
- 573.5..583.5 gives 178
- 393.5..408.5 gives 187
